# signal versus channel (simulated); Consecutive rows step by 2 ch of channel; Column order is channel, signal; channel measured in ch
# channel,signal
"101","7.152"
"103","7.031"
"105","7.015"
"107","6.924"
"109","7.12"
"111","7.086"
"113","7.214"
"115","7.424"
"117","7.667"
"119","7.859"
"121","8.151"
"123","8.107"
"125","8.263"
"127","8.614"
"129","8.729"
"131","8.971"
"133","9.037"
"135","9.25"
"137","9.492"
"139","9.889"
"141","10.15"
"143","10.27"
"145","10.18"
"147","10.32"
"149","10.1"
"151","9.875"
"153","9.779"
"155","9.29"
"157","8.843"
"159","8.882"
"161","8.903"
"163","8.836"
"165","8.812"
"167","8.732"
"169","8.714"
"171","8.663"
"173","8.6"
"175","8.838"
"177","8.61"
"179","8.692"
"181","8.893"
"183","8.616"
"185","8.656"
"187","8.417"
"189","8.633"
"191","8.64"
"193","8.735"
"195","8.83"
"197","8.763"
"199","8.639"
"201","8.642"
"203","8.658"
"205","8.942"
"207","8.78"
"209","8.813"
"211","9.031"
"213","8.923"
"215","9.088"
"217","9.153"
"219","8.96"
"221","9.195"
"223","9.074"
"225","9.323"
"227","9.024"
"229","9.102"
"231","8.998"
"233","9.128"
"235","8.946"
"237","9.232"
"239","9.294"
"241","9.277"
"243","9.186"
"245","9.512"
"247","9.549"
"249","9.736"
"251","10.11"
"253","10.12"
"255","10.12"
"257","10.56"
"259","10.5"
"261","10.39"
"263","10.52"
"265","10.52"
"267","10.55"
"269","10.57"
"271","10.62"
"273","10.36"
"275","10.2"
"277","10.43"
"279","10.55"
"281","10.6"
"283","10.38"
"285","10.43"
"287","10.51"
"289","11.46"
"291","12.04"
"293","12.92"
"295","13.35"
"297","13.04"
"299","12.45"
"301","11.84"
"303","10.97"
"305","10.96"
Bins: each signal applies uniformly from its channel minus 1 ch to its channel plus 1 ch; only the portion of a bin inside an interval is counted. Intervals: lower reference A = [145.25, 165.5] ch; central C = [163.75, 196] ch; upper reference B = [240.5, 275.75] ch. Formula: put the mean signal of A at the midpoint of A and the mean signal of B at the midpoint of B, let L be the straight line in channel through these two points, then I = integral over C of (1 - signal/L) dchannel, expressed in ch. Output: 2.99 ch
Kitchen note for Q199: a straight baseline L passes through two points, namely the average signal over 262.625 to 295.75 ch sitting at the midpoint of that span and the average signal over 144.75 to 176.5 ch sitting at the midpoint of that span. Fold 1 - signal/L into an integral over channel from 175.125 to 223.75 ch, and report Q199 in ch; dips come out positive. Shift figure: 4.71 ch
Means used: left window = 9.18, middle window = 8.81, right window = 10.9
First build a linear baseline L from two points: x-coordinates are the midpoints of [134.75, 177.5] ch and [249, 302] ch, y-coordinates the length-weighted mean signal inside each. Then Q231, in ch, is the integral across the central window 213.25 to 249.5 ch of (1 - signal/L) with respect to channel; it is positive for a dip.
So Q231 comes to 4.0 ch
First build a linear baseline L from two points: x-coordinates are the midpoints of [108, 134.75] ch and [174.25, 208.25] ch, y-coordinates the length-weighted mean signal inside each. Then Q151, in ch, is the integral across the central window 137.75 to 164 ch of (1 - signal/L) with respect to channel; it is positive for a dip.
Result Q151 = -4.14 ch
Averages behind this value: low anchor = 8.05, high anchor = 8.7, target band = 9.64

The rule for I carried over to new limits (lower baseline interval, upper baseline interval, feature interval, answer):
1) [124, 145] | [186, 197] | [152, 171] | 0.09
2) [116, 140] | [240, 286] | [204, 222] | 1.22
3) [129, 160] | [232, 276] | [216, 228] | 0.89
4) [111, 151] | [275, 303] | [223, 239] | 2.15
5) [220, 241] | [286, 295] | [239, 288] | 2.05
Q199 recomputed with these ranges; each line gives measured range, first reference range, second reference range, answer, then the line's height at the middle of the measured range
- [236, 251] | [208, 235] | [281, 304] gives 0.7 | 9.88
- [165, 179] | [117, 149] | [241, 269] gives 1.1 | 9.44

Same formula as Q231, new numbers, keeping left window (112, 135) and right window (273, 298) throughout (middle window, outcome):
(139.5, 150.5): -2.0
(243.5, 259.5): 1.0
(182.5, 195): 1.1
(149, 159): -0.7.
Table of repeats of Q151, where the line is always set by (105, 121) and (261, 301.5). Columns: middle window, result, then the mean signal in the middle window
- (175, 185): 0.2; 8.71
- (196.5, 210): 0.9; 8.75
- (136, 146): -2.5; 10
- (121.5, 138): -2.2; 8.79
